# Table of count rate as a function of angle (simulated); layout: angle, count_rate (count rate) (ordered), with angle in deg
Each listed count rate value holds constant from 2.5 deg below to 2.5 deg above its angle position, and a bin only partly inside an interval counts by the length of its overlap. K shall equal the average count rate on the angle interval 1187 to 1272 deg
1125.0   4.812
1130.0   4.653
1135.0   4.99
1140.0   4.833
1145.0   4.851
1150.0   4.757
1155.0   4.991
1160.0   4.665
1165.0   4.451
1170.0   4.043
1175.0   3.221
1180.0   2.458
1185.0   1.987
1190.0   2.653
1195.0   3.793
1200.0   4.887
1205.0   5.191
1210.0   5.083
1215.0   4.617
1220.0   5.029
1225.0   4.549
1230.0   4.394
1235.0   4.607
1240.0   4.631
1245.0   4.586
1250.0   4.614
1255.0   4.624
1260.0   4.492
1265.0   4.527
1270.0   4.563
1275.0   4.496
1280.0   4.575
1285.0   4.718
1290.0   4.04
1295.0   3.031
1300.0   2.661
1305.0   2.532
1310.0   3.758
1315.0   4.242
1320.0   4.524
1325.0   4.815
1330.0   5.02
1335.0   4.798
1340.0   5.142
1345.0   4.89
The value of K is 4.5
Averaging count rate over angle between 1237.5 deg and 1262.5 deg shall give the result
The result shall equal 4.59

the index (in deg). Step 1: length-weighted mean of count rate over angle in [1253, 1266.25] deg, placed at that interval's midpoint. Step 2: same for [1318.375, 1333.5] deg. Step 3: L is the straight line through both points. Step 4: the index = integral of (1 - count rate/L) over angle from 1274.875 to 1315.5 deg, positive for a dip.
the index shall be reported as 8.3 deg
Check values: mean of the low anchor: 4.55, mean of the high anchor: 4.8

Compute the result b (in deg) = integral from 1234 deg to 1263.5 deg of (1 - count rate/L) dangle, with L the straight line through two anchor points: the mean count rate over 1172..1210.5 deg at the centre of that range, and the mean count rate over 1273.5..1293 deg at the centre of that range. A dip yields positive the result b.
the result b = -3.47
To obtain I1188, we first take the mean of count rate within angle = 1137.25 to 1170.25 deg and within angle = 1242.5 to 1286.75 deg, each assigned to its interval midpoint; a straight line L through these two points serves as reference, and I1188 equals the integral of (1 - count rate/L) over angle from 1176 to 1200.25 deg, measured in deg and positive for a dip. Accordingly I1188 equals 8.64 deg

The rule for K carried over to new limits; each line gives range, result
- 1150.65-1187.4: 3.75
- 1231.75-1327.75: 4.22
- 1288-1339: 3.98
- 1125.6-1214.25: 4.23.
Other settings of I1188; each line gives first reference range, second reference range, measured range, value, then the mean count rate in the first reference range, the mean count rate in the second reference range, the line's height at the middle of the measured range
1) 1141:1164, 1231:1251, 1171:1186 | 6.26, 4.79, 4.59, 4.73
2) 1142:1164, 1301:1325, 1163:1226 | 7.47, 4.79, 3.8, 4.54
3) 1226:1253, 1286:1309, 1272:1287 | -3.96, 4.57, 3.22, 3.64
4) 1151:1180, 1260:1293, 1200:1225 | -3.79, 4.14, 4.46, 4.28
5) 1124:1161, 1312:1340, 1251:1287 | 1.30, 4.83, 4.7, 4.74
